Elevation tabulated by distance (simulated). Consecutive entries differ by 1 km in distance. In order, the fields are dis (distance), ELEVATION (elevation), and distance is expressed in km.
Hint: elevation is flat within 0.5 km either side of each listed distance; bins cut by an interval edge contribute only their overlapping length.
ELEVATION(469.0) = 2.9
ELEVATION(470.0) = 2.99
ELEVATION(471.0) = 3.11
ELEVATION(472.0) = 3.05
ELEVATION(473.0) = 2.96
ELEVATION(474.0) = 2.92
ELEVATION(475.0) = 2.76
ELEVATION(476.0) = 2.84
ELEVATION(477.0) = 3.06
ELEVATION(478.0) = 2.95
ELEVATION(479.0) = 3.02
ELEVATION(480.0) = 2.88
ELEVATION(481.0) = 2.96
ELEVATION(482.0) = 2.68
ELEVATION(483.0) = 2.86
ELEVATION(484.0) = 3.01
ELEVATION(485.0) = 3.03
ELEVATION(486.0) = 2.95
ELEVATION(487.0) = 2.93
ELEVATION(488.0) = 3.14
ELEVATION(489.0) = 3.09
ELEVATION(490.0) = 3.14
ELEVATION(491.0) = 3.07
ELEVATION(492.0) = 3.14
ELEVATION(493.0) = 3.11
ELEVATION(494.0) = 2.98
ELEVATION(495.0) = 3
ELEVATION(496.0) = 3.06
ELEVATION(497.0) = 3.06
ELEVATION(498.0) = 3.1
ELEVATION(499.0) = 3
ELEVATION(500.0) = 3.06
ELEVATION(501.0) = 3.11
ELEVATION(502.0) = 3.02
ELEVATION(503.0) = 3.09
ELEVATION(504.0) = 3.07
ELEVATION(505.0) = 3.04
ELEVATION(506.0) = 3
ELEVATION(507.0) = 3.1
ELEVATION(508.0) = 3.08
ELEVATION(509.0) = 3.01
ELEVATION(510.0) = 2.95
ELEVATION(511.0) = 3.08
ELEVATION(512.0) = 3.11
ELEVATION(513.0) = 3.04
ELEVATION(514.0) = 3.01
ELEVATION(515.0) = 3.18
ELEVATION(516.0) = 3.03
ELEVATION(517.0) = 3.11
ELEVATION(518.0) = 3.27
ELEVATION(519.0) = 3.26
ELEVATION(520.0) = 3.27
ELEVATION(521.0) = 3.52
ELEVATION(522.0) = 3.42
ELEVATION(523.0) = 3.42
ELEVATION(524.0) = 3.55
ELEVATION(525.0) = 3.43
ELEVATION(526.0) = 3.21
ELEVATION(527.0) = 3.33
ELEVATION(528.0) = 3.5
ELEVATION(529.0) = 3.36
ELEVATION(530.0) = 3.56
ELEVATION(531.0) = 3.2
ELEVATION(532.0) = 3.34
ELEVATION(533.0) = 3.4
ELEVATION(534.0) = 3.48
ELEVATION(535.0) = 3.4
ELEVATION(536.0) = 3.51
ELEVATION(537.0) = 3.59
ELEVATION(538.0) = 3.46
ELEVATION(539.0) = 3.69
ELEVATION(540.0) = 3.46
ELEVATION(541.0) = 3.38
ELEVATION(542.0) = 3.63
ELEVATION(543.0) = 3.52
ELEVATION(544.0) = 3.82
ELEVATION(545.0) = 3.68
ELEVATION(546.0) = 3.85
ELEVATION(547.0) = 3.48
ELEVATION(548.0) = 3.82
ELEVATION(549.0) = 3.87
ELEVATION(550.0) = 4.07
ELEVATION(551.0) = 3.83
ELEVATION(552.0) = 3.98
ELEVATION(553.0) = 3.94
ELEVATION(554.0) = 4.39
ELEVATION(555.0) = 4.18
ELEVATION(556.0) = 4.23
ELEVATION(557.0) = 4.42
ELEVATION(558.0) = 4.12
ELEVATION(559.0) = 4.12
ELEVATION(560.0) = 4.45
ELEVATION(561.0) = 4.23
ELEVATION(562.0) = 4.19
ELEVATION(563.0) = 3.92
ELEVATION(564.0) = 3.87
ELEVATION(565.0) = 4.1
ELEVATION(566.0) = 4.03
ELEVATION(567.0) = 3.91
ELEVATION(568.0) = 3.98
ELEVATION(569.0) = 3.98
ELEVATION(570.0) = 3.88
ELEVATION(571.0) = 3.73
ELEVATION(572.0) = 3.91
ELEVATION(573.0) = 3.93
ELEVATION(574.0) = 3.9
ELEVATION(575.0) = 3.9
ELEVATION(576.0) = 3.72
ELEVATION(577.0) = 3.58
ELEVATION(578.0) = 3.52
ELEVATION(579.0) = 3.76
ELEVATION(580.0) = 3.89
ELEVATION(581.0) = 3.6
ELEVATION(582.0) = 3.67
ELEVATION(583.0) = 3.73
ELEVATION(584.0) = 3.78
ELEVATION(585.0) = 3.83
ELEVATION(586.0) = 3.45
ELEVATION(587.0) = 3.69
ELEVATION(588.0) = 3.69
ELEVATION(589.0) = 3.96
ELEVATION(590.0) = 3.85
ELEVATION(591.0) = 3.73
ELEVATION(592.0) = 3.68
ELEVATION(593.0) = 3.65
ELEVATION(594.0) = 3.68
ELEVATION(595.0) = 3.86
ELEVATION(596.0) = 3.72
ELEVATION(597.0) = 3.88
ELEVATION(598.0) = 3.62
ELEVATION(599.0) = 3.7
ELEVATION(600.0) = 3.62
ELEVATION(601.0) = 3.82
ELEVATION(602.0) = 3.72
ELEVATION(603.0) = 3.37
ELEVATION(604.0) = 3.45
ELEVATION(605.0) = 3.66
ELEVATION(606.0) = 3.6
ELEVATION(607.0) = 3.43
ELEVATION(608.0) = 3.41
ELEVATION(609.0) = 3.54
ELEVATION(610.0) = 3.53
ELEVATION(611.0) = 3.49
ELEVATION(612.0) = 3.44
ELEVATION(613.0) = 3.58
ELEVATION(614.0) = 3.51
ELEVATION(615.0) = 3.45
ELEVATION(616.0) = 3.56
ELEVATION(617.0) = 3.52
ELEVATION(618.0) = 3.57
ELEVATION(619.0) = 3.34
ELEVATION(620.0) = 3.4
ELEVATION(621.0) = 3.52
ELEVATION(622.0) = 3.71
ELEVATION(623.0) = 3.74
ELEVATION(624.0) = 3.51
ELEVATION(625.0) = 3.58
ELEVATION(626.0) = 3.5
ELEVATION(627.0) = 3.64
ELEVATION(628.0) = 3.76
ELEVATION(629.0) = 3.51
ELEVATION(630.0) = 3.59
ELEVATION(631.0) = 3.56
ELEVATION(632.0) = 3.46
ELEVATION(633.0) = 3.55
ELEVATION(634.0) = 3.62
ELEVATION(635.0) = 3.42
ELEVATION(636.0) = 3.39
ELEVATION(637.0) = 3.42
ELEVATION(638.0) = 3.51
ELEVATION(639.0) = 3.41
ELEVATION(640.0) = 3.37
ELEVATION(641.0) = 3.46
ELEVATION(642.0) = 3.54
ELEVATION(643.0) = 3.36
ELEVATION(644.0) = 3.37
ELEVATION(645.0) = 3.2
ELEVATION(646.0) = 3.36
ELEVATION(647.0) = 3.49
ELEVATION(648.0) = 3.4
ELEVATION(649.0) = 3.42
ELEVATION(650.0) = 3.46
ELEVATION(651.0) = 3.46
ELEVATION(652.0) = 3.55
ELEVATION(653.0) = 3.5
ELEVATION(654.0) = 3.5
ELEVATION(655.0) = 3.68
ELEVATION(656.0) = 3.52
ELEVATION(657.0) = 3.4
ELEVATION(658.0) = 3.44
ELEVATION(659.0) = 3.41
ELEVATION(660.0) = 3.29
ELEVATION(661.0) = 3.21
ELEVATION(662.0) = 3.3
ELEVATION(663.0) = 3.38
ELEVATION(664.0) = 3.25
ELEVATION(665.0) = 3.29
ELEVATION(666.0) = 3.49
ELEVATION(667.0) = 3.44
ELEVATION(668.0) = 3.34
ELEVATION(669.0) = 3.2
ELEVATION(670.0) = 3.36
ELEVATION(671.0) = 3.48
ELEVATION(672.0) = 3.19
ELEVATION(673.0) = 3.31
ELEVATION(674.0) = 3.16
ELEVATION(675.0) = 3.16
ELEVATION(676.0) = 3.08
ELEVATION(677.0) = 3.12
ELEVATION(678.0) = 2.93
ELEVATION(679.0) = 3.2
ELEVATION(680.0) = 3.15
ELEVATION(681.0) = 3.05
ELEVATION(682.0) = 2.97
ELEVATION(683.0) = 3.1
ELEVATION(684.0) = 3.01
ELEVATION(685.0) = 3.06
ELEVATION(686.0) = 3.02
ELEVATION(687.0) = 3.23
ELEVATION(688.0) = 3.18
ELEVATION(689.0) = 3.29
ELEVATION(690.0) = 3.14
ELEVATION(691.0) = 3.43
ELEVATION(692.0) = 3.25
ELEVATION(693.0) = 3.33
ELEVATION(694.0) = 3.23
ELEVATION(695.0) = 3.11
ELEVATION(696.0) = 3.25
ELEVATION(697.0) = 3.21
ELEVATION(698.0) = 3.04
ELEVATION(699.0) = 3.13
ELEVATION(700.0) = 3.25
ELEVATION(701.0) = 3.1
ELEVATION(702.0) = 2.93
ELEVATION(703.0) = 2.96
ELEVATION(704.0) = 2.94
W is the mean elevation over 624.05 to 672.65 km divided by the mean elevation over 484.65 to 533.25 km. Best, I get 1.09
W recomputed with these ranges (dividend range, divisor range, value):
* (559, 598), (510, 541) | 1.15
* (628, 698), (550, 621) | 0.88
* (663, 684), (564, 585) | 0.84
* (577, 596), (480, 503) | 1.23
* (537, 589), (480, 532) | 1.23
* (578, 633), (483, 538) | 1.14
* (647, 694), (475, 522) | 1.08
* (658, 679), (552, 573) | 0.80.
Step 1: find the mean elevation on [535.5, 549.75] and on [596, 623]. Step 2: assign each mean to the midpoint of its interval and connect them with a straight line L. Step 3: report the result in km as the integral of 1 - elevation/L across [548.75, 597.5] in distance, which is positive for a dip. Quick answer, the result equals -4.01 km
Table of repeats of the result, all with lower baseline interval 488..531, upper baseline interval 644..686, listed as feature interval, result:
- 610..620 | -0.73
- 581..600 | -2.88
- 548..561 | -3.74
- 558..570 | -3.19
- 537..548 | -1.42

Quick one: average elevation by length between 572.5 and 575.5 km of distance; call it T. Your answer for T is 3.91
